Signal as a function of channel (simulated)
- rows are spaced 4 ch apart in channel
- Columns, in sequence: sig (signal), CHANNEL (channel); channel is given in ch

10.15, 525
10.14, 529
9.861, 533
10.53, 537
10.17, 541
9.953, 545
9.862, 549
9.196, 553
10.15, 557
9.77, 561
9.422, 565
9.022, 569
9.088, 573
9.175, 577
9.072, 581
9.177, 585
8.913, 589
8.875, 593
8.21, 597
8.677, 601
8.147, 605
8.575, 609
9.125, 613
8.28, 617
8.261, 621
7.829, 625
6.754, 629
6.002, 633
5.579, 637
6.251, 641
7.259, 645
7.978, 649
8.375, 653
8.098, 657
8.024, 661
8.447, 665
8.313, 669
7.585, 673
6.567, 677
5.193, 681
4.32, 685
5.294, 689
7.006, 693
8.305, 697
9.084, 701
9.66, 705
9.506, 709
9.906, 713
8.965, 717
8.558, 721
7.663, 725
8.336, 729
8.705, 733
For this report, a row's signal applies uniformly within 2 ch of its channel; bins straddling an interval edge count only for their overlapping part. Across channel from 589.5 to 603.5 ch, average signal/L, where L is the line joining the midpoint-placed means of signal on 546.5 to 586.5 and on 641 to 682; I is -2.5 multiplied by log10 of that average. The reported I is 0.03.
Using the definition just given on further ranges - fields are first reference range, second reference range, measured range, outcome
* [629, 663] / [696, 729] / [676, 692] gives 0.456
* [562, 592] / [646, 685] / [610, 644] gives 0.127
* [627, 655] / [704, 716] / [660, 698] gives 0.214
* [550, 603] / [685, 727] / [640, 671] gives 0.089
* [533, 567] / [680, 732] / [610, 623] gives 0.059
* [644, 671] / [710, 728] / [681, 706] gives 0.211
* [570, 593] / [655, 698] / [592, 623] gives -0.002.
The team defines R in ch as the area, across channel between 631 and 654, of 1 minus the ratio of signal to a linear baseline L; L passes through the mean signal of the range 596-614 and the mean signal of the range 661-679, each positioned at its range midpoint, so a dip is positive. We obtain 3.5 ch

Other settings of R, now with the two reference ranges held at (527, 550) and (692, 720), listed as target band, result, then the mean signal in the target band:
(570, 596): 2.07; 9.02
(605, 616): 1.08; 8.67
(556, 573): 0.73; 9.5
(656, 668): 1.37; 8.21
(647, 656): 1.13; 8.17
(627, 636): 3.02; 6.29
